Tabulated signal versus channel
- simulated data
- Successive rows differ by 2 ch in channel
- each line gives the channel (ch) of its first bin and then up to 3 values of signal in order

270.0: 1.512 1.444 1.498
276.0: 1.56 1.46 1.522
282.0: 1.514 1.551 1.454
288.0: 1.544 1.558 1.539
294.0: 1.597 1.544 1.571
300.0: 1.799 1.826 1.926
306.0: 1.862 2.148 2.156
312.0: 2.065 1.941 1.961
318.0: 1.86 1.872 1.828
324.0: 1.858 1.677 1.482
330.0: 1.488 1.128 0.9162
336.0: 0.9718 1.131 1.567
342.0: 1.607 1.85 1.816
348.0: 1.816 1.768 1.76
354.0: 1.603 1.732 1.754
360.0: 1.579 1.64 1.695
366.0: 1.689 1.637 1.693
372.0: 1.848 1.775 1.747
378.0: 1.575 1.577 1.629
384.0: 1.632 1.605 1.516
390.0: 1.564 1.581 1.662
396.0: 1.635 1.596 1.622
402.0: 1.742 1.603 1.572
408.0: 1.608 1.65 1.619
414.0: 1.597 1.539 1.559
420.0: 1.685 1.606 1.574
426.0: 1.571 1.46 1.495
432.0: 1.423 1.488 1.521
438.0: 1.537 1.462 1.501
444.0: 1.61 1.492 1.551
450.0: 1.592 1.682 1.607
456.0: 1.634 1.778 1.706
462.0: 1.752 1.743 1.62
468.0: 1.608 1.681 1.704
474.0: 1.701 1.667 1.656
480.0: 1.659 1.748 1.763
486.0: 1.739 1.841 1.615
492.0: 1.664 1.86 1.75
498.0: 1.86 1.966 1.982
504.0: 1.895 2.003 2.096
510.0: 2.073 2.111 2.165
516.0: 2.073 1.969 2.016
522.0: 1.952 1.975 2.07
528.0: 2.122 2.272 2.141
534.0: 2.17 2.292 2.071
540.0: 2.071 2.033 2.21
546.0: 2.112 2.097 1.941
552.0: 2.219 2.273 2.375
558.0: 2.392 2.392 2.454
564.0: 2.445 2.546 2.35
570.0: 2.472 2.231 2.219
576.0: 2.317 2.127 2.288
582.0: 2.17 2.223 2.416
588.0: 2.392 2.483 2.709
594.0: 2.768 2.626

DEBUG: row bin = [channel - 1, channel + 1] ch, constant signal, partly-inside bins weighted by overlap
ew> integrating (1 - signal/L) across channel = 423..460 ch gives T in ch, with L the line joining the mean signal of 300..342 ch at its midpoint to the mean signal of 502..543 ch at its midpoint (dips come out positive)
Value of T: 7.0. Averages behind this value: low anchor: 1.68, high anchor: 2.08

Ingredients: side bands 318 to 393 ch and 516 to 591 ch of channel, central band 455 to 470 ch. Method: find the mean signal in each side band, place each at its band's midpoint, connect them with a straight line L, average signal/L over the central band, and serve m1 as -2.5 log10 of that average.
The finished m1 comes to 0.15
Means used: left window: 1.61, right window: 2.22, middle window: 1.69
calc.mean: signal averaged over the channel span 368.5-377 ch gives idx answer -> 1.76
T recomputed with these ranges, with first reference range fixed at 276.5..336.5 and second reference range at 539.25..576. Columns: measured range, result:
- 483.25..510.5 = 3.4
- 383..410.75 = 3.9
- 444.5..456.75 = 2.5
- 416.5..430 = 2.6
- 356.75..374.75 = 1.0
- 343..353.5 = -0.2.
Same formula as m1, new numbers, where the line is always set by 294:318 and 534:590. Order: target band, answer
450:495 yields 0.25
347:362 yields 0.14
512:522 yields 0.08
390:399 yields 0.24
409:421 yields 0.26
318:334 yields 0.20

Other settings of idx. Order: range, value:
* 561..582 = 2.34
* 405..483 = 1.61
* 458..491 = 1.7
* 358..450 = 1.6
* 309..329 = 1.87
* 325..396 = 1.59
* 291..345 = 1.67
